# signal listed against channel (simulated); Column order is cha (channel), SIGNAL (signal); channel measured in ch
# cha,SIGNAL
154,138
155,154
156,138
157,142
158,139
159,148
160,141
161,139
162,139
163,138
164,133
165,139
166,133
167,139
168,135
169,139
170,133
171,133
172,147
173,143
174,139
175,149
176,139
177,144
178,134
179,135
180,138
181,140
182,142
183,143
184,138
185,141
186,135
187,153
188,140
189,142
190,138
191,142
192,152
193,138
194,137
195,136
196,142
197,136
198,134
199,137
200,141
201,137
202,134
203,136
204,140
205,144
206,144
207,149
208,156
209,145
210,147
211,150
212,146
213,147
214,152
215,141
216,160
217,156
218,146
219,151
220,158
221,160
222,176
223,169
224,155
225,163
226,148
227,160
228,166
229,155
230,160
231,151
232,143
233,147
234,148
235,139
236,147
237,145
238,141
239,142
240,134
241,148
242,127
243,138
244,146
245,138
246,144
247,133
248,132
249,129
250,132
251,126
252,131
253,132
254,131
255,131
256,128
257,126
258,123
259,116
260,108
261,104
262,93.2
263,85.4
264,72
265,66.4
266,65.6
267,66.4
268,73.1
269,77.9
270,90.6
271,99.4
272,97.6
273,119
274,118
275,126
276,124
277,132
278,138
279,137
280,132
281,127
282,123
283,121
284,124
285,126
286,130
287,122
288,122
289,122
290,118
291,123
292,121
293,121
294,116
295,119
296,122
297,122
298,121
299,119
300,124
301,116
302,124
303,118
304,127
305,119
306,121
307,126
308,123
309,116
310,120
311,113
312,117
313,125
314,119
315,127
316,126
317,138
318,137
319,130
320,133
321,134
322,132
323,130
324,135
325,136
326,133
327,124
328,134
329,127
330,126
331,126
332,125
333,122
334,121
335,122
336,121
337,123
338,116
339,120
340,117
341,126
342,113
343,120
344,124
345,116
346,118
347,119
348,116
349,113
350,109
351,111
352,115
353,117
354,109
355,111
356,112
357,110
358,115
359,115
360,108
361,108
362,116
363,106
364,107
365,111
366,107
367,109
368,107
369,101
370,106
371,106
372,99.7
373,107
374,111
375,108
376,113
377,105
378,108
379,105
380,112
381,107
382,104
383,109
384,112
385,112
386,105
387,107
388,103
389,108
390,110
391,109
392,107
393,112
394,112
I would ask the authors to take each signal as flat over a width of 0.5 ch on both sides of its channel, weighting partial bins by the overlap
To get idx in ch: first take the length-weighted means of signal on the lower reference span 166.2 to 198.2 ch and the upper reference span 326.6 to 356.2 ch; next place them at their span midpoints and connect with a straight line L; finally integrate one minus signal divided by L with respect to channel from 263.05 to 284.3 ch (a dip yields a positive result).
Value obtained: 3.7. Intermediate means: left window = 140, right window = 119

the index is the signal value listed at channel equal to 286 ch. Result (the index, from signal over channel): 130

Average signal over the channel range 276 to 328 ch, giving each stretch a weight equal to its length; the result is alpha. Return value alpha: 125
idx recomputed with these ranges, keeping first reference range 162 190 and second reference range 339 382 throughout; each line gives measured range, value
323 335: -1.2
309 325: -1.3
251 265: 1.6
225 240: -2.1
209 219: -1.2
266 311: 1.8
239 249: -0.7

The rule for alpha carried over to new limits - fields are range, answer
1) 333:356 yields 117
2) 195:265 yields 139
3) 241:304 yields 118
